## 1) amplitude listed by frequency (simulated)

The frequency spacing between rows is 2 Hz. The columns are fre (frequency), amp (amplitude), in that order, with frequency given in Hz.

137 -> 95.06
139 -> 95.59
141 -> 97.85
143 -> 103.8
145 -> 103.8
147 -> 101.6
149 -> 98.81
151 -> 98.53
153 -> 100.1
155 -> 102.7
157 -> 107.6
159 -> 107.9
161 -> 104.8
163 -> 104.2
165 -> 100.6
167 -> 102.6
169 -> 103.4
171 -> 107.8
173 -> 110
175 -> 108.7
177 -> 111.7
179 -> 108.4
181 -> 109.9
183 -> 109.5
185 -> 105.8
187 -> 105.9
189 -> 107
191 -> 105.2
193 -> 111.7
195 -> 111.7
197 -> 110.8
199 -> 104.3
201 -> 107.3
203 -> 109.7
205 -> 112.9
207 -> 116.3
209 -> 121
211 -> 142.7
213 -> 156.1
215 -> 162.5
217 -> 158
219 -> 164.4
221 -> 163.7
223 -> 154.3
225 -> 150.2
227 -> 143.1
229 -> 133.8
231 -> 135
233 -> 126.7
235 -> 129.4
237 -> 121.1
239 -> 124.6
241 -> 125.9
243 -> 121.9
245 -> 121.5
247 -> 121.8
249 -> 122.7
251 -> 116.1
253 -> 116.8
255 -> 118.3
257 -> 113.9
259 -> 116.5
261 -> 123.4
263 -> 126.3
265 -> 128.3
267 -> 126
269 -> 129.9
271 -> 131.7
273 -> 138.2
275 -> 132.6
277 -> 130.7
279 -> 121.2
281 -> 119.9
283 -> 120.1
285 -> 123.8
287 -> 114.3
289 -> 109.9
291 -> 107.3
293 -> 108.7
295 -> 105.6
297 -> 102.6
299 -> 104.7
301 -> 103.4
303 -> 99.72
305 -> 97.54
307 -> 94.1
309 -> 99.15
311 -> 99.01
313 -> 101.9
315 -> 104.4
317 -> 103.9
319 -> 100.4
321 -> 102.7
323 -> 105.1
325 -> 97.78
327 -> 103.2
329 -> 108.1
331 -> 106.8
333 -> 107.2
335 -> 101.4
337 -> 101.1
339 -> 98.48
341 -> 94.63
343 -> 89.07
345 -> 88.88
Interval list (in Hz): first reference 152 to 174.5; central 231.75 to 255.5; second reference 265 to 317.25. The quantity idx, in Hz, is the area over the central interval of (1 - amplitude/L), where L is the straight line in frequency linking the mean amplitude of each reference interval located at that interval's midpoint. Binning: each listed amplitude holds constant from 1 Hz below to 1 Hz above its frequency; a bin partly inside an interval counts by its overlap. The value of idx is -2.7 Hz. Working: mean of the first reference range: 105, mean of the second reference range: 113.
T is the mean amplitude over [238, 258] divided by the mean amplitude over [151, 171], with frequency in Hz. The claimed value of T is 1.16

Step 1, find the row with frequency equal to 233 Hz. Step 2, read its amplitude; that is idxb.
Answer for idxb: 126.7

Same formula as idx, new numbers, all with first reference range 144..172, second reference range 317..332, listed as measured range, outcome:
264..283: -4.6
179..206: -1.4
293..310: 0.3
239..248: -1.7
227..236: -2.5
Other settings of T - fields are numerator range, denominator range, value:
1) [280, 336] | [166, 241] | 0.85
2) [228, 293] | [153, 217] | 1.09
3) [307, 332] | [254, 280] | 0.81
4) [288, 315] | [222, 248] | 0.78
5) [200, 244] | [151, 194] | 1.27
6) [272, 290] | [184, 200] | 1.14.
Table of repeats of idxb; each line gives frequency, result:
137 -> 95.06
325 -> 97.78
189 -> 107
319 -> 100.4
